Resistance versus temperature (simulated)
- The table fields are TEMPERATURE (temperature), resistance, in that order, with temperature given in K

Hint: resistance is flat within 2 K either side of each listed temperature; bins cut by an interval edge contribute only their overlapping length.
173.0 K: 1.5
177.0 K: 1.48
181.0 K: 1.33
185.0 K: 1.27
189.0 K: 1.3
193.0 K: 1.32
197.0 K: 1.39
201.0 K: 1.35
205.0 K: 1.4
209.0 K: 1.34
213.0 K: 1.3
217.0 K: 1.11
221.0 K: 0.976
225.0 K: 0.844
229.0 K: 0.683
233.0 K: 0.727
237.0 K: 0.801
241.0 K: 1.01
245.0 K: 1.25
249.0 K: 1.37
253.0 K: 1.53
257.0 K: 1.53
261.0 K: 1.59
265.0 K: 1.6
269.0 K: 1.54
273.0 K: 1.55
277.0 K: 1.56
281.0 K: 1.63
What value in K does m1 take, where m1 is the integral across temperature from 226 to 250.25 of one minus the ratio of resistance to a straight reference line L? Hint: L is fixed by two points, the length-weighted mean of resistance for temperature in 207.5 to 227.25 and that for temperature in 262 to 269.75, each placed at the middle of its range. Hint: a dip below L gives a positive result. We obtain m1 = 6.7 K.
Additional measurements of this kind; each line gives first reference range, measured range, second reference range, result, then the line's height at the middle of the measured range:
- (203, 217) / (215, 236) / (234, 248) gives 5.5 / 1.17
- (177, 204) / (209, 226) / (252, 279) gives 3.8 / 1.42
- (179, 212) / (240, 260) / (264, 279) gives 1.8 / 1.5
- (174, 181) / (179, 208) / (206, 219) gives 0.4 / 1.36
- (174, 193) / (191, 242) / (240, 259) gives 9.6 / 1.35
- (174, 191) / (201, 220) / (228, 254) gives -1.1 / 1.21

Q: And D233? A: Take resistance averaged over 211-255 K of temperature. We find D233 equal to 1.05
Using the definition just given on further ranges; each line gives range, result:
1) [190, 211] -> 1.36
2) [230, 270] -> 1.27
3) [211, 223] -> 1.13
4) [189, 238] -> 1.12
